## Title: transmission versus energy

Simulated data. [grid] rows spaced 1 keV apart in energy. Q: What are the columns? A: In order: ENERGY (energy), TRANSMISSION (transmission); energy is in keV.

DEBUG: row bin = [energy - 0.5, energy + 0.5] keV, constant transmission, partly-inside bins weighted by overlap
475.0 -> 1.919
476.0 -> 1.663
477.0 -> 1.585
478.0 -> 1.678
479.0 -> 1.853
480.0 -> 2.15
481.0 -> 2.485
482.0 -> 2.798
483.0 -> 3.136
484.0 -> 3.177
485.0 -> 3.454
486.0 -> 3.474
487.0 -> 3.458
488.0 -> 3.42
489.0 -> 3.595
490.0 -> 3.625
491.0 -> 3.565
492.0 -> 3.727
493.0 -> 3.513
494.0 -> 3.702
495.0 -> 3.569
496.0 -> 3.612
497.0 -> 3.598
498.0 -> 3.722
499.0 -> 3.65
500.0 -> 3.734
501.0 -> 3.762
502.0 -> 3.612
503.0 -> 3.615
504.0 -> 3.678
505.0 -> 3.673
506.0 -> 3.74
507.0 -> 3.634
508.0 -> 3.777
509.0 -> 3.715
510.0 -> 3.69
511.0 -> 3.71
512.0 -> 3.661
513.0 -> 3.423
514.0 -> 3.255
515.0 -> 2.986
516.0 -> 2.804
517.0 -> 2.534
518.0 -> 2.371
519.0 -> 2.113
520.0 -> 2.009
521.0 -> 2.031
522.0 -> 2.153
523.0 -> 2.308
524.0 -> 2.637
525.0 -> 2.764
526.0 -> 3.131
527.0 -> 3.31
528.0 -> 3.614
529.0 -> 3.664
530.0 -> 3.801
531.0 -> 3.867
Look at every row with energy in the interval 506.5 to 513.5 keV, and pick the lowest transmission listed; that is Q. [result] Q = 3.423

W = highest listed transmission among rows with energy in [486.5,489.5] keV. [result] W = 3.595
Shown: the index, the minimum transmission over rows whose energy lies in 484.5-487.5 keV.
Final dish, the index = 3.454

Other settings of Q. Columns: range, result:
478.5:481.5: 1.853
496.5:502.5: 3.598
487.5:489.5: 3.42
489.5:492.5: 3.565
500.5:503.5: 3.612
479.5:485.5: 2.15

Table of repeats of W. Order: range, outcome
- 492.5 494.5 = 3.702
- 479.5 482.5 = 2.798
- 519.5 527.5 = 3.31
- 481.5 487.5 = 3.474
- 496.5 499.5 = 3.722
